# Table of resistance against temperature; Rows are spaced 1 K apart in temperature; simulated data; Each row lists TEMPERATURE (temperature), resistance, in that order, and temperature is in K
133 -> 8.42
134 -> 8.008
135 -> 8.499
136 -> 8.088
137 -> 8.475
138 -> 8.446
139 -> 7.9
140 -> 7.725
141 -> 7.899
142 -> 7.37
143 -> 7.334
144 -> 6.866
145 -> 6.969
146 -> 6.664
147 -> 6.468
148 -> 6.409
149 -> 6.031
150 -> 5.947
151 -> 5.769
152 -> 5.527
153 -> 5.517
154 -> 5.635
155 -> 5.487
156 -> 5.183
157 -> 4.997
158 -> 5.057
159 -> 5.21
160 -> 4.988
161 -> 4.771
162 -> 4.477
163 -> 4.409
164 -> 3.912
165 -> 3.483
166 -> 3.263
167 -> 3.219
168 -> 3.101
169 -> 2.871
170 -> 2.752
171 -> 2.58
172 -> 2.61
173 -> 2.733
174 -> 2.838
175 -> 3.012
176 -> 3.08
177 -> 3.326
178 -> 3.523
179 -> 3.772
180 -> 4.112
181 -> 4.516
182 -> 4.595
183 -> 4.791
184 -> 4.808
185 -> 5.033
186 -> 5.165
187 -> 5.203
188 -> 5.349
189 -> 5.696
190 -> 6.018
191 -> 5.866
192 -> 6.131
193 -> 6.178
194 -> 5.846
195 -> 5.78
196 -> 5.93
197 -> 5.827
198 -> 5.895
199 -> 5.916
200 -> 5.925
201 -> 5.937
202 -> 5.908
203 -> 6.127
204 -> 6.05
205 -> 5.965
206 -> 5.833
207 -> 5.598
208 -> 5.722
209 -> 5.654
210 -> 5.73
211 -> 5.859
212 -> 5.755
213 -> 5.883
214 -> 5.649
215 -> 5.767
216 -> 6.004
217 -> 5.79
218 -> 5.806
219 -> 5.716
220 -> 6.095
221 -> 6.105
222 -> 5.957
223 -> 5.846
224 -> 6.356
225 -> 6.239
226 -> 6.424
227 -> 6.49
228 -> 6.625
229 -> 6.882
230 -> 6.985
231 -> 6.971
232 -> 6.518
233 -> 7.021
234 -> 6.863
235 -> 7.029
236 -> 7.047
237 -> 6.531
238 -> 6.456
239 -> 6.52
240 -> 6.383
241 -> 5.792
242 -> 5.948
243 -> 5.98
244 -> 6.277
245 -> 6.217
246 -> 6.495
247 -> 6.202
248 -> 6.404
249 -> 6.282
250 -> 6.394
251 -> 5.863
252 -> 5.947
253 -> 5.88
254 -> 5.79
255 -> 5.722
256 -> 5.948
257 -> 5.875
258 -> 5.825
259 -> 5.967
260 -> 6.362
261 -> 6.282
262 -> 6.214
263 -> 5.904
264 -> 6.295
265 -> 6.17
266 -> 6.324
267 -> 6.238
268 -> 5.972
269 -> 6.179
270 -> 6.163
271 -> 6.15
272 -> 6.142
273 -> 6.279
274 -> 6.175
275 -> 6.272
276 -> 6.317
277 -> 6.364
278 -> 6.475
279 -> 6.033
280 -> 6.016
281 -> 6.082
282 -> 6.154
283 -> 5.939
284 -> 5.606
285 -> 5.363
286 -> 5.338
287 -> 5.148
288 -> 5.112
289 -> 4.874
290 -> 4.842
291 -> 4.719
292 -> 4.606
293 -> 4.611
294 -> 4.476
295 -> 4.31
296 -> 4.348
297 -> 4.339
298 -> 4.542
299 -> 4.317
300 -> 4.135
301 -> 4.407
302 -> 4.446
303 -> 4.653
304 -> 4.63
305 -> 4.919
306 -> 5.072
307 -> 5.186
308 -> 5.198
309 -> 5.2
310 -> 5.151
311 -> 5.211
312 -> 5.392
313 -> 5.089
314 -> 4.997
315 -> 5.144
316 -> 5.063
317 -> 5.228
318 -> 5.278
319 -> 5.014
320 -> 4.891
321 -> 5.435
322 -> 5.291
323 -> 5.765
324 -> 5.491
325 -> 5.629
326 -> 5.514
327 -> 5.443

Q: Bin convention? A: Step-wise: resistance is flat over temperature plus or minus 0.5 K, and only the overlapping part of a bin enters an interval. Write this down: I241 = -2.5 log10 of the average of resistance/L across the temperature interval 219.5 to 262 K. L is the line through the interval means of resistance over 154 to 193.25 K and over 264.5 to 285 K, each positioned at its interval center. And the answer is -0.15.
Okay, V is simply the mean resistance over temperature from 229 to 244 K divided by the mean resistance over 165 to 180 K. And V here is 2.12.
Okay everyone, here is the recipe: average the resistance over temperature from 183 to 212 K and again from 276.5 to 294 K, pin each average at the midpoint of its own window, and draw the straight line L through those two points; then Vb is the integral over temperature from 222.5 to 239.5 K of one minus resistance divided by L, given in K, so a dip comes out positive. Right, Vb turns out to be -3.05 K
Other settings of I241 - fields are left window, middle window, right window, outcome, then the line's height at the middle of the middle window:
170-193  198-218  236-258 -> -0.16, 5.06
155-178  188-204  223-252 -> -0.21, 4.88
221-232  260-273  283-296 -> -0.13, 5.49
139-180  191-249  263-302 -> -0.19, 5.16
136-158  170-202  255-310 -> 0.30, 6.28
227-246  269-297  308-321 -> 0.04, 5.72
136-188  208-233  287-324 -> -0.23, 4.99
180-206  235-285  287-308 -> -0.23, 4.99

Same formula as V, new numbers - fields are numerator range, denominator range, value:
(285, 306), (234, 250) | 0.73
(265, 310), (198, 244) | 0.87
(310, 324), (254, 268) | 0.86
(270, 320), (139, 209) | 1.01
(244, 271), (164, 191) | 1.55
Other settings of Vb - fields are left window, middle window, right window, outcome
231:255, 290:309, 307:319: 2.69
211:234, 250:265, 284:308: -1.34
